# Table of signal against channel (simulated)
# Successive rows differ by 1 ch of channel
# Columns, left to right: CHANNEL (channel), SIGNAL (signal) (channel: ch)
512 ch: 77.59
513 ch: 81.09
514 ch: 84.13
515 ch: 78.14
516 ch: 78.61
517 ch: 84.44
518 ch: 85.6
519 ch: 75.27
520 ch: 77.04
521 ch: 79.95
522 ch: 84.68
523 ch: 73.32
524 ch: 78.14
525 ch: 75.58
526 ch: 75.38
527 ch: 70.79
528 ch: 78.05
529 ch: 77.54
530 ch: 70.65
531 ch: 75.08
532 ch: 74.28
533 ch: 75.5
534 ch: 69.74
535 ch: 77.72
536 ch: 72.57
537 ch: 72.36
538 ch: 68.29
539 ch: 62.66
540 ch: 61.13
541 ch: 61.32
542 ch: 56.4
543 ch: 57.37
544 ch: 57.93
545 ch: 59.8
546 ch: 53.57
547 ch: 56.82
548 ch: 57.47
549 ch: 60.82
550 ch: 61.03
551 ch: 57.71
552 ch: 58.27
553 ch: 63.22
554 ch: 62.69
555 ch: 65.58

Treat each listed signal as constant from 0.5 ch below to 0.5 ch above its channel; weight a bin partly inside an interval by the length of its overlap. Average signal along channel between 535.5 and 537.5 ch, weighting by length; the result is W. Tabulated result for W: 72.5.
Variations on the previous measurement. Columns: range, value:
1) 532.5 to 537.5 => 73.6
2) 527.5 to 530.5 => 75.4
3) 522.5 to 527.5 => 74.6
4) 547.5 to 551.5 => 59.3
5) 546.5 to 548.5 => 57.1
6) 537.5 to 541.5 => 63.3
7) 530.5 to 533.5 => 75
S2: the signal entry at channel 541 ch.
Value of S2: 61.32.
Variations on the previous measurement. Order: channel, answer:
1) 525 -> 75.58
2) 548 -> 57.47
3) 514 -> 84.13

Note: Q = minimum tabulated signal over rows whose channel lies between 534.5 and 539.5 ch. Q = 62.66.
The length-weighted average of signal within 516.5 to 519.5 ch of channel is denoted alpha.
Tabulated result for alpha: 81.8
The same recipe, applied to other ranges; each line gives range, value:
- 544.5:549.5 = 57.7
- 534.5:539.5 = 70.7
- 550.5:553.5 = 59.7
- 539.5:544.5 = 58.8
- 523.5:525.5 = 76.9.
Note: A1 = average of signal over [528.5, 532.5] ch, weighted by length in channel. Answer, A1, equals 74.4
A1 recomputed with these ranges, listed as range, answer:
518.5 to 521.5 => 77.4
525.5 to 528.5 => 74.7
